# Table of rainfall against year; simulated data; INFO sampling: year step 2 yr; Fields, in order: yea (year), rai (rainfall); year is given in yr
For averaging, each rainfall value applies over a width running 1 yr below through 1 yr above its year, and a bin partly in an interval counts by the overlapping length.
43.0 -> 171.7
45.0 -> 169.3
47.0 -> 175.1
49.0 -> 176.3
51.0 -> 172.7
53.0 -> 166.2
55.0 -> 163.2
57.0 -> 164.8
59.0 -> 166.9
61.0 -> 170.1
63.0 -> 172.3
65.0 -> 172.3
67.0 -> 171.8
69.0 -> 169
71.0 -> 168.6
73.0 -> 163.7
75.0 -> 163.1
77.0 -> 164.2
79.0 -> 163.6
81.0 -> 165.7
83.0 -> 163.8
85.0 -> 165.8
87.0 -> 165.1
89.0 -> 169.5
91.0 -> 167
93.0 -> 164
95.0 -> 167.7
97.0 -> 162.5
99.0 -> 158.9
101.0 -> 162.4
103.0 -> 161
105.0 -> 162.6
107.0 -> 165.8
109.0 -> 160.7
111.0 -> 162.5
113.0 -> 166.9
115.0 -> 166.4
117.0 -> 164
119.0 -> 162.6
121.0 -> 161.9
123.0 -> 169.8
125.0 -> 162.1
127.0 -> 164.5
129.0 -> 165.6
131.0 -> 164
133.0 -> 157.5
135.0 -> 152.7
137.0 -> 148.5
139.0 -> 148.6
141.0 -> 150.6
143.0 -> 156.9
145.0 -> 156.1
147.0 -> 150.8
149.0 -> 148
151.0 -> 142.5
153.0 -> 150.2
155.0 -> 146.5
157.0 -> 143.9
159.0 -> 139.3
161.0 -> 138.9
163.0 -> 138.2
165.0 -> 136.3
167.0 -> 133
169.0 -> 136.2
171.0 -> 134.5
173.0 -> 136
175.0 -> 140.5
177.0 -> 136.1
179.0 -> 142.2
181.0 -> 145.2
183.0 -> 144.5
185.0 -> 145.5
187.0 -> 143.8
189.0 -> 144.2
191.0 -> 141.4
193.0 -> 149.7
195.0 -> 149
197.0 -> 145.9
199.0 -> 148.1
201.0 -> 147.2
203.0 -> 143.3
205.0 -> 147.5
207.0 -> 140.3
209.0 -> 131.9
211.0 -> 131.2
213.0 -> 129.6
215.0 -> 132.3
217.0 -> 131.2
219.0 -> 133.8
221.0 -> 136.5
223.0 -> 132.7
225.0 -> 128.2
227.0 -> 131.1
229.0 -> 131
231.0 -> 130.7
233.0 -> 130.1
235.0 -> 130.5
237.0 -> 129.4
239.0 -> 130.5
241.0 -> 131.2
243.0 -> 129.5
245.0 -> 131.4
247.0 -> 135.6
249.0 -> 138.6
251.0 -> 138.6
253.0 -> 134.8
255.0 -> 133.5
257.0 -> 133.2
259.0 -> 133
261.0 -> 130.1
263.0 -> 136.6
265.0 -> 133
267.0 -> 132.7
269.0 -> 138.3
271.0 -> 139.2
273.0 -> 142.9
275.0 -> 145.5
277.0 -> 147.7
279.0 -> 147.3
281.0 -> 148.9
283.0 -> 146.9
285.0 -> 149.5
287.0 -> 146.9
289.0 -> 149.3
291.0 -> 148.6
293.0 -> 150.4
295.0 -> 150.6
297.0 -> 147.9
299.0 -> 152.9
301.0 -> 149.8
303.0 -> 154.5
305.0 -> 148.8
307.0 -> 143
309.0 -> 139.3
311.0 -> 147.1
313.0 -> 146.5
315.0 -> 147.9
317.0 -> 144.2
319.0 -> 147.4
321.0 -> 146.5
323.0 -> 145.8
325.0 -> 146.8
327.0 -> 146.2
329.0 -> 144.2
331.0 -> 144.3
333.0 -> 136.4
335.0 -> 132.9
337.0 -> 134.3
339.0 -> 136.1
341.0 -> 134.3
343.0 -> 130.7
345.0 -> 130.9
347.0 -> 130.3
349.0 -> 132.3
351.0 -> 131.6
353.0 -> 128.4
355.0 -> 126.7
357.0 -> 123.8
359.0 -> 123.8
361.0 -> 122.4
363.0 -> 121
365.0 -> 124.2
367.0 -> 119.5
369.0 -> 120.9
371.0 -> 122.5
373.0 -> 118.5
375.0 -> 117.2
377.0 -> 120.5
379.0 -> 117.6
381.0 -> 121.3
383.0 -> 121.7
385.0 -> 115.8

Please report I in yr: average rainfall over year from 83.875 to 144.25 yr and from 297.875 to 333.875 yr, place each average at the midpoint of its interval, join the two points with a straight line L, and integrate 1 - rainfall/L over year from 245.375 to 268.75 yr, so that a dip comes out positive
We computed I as 2.5 yr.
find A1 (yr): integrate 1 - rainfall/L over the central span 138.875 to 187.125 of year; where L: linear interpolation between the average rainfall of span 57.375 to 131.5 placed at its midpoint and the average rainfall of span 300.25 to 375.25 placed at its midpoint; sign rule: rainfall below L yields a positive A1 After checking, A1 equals 4.2 yr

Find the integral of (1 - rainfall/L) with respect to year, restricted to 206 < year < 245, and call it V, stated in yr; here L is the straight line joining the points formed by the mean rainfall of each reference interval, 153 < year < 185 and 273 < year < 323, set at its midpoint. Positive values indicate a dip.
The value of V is 3.2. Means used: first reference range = 140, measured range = 132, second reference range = 148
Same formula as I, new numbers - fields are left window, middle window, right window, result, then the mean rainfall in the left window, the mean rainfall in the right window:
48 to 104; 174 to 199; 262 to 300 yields 1.73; 167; 145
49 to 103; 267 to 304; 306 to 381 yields -1.86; 166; 133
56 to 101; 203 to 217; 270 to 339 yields 1.69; 166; 146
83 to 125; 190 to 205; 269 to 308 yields 0.91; 164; 148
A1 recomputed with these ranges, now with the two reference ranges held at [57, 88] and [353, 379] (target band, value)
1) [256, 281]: -0.4 yr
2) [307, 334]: -3.3 yr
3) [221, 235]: 1.2 yr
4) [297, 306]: -1.3 yr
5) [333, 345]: -0.7 yr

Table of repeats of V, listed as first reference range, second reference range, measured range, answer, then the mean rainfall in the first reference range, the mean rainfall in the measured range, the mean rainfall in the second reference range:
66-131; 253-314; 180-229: 4.22 yr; 165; 140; 144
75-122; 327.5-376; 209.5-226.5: 1.79 yr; 164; 132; 129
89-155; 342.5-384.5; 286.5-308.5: -2.56 yr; 159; 149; 124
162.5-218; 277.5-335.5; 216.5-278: 3.92 yr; 140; 134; 147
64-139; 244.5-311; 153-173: 2.23 yr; 164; 139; 143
